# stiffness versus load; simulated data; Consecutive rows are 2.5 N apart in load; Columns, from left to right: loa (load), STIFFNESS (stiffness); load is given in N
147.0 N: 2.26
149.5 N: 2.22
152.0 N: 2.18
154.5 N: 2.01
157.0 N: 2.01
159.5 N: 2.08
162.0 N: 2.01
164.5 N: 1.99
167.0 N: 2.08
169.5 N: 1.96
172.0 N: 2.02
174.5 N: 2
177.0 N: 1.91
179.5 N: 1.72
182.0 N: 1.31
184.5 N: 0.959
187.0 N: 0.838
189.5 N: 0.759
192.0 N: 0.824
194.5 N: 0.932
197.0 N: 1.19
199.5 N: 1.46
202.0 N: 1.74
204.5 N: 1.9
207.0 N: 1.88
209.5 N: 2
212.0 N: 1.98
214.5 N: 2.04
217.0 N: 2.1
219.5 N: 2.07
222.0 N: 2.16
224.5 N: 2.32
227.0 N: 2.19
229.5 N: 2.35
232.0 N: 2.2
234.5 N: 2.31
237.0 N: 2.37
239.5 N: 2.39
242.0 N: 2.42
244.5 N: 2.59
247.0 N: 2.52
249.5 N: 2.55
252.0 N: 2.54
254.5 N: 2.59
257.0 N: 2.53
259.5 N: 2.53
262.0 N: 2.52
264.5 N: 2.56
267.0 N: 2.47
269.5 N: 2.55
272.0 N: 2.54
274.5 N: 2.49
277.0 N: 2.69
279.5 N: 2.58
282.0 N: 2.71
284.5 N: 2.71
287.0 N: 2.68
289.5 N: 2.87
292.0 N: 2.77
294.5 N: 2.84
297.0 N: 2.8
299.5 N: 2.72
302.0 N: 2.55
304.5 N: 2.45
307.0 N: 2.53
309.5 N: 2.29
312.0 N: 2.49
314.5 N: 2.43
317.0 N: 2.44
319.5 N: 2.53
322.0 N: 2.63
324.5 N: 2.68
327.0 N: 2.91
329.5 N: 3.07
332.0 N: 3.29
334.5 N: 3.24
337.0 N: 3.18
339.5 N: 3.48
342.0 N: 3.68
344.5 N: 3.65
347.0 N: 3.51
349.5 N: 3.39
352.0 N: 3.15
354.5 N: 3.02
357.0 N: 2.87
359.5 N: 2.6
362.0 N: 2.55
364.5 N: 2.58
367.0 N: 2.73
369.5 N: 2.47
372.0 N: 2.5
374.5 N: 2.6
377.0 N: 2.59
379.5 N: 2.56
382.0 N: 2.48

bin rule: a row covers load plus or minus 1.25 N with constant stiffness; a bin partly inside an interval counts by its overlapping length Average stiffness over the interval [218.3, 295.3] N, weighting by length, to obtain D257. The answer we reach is 2.5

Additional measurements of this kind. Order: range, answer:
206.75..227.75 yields 2.09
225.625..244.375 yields 2.33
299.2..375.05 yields 2.85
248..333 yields 2.63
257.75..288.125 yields 2.58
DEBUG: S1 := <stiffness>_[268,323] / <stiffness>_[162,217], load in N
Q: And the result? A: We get 1.61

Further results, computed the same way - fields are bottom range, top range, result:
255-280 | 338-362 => 1.27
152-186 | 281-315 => 1.42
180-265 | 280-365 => 1.44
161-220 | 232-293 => 1.55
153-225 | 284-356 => 1.68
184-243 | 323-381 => 1.63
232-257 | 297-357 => 1.19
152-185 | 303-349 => 1.55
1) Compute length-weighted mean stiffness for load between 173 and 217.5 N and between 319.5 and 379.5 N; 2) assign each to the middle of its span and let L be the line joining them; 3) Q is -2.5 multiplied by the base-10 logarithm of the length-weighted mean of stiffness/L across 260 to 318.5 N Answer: -0.09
